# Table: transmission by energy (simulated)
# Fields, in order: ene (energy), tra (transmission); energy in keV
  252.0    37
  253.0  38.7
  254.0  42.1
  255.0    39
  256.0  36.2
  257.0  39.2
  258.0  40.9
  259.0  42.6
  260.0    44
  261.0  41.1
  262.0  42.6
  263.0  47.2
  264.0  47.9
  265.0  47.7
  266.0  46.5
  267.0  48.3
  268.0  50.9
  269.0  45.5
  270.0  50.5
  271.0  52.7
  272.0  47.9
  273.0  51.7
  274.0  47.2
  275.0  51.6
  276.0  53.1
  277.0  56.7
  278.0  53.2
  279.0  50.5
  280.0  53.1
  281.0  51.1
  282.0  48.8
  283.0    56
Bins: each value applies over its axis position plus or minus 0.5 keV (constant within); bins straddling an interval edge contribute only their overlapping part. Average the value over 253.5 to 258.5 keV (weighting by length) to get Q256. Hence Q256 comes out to 39.5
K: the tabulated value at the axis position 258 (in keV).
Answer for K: 40.9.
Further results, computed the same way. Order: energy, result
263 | 47.2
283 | 56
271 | 52.7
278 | 53.2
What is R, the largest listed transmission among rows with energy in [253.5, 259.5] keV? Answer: 42.6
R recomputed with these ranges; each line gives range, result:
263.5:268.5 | 50.9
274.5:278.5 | 56.7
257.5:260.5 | 44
